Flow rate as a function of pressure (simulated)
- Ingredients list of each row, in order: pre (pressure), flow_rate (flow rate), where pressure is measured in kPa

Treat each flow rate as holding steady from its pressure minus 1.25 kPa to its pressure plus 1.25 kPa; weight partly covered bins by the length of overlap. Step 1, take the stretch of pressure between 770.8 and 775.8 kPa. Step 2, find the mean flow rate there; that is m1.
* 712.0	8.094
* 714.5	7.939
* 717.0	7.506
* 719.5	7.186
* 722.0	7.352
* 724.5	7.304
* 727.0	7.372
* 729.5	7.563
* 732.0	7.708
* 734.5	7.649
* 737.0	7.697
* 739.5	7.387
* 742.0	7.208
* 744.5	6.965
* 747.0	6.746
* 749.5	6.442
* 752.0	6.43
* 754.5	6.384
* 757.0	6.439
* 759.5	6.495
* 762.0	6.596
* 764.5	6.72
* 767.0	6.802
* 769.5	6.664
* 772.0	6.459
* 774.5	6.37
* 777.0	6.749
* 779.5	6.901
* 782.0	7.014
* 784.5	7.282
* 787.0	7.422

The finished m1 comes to 6.42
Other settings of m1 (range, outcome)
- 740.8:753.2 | 6.76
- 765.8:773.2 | 6.64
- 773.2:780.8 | 6.67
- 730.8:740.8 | 7.61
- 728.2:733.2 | 7.63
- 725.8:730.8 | 7.47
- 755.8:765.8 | 6.56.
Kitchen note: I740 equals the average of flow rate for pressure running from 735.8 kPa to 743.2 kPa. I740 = 7.43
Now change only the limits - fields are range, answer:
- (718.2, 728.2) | 7.3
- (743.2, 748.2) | 6.86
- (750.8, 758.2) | 6.42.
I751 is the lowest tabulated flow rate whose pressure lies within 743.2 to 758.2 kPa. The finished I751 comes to 6.384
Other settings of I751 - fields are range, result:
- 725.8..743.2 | 7.208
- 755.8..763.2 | 6.439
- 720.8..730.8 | 7.304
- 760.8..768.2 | 6.596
